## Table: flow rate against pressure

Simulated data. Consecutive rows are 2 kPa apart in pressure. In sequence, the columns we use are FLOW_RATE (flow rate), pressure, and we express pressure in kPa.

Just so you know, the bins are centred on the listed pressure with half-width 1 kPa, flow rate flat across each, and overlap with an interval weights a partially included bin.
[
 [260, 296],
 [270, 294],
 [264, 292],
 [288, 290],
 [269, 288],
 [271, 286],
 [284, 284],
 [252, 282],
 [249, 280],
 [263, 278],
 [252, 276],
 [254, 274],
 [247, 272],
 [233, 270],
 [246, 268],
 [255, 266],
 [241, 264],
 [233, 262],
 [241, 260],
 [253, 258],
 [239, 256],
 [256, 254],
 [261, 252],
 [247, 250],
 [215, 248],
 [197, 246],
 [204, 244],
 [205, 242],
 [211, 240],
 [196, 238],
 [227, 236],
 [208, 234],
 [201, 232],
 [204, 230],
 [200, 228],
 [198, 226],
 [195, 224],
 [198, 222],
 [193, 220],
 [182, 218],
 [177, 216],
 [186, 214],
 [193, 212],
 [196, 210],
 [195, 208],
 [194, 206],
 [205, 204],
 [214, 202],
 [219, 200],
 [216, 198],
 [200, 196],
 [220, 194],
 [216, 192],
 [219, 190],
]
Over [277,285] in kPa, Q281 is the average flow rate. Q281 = 262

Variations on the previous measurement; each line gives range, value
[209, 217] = 188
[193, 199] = 212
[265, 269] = 250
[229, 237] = 210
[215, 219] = 180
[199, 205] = 213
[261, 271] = 242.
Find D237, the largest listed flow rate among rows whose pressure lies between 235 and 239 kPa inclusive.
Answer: 227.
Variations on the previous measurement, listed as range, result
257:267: 255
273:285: 284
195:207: 219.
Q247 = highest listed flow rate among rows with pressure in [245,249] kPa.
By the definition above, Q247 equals 215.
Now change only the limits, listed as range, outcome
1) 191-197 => 220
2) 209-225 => 198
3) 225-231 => 204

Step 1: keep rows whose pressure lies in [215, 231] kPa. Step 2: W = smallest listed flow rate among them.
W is 177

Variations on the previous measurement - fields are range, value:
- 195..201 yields 200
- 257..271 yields 233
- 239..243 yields 205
